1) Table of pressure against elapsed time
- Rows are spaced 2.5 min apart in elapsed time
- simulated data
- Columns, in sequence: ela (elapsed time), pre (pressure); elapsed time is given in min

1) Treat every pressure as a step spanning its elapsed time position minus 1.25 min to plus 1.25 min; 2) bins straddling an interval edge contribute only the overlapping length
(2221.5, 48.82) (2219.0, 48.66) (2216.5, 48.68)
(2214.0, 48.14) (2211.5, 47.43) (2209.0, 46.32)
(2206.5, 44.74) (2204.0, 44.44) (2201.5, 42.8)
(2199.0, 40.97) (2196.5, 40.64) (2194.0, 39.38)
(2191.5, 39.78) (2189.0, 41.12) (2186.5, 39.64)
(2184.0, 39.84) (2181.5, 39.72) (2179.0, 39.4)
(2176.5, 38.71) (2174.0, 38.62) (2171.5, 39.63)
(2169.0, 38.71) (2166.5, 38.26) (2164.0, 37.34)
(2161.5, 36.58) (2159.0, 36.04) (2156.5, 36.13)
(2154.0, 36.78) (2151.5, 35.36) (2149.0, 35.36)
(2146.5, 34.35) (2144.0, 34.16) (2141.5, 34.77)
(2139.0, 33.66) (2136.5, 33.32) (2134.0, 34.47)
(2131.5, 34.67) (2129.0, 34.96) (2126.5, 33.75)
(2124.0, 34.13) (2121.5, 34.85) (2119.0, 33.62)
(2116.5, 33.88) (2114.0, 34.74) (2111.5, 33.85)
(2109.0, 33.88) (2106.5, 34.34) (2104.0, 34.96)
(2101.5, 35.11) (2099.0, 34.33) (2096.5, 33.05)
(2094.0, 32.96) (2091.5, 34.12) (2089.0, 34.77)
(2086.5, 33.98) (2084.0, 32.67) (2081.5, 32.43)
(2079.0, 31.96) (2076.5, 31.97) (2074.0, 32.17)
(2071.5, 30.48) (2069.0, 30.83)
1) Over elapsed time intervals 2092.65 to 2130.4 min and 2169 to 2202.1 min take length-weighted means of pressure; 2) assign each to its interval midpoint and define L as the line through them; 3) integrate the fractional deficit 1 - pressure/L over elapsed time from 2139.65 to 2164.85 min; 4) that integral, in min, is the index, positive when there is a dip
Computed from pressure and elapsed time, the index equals 1.2 min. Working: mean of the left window 34.2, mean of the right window 39.9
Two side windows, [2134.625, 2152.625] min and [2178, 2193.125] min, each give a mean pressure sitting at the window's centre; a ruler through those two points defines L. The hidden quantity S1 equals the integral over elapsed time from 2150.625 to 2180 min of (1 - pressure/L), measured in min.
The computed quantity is -0.3 min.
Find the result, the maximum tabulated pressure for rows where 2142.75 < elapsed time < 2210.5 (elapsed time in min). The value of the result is 46.32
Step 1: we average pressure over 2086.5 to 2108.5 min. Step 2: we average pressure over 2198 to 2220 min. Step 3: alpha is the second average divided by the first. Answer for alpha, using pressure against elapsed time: 1.3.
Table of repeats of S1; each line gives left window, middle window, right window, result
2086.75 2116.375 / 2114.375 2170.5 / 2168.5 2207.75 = 2.9 min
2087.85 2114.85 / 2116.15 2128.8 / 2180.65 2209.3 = 0.6 min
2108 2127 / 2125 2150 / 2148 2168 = 0.7 min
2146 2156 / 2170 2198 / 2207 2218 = 1.5 min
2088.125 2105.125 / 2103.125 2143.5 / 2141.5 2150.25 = 0.2 min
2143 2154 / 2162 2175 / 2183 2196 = -0.3 min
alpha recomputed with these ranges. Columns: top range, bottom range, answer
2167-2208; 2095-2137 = 1.18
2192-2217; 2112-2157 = 1.28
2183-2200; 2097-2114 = 1.17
